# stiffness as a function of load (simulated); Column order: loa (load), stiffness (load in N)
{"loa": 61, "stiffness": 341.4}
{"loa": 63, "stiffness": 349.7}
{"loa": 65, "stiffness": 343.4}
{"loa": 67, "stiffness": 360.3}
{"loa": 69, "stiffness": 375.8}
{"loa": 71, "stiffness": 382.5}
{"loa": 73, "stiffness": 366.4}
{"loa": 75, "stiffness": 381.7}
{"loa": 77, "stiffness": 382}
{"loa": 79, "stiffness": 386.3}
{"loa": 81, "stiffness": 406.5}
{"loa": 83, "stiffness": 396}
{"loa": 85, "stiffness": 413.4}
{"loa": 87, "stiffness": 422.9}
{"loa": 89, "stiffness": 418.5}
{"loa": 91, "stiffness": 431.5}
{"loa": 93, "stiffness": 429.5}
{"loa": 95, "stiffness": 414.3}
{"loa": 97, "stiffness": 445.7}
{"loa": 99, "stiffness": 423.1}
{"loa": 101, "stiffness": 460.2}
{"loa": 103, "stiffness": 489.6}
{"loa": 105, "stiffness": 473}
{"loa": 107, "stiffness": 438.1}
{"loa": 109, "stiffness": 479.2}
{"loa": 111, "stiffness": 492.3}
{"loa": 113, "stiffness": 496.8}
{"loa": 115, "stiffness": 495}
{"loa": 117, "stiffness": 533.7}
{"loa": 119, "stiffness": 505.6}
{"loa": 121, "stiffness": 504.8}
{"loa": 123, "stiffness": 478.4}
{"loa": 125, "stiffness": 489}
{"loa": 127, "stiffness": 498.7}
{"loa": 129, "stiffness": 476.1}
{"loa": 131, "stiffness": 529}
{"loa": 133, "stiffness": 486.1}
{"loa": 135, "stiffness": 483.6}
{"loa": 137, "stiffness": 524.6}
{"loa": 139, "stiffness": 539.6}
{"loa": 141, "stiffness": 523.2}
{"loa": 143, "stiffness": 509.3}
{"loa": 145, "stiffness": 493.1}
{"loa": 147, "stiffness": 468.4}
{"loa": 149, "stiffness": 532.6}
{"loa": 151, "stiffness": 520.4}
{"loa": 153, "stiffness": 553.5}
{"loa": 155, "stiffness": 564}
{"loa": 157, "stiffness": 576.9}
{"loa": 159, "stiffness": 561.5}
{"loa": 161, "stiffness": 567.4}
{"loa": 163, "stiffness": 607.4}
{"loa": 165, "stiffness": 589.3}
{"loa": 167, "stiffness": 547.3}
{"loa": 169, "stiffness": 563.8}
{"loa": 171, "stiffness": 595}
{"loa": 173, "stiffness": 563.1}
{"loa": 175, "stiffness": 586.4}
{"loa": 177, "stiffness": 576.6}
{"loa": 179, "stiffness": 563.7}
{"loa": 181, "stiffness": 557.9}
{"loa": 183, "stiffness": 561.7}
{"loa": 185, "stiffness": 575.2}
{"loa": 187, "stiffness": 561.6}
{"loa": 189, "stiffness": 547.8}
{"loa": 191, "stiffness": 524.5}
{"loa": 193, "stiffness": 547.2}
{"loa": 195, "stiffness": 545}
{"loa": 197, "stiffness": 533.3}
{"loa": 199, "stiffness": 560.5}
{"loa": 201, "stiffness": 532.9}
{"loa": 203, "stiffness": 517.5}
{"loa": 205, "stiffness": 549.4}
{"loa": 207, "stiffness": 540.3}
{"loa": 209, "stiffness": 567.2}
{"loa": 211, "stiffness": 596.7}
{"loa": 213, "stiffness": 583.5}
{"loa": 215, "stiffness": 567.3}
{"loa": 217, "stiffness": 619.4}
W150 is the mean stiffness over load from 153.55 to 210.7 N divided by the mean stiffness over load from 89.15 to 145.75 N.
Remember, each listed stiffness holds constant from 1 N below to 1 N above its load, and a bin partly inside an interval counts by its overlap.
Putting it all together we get 1.16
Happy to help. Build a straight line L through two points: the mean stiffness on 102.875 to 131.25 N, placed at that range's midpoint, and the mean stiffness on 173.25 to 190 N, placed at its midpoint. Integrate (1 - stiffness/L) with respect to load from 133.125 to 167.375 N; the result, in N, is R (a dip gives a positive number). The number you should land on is -0.5 N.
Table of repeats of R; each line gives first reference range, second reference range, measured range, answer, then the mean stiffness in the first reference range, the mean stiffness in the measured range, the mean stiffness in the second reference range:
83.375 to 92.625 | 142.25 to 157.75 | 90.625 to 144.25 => -1.5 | 420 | 484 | 527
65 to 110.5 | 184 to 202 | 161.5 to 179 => -2.0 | 416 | 577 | 548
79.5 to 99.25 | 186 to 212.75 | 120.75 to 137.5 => -1.1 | 419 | 496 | 549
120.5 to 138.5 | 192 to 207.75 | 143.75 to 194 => -3.3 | 498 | 556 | 541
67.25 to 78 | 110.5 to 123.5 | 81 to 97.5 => 0.1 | 376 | 420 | 502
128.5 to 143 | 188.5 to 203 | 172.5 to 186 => -1.0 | 510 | 569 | 540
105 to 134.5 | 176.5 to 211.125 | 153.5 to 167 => -1.3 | 492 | 575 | 552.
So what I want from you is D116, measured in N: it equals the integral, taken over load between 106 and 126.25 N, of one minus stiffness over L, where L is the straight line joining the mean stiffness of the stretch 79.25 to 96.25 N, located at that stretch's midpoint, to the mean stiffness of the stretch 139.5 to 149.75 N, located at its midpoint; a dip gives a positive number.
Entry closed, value -1.3 N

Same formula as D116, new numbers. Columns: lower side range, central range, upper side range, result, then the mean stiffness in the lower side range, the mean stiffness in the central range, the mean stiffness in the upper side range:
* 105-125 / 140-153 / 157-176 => 0.8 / 490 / 511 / 576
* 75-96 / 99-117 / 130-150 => -1.1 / 409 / 478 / 509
